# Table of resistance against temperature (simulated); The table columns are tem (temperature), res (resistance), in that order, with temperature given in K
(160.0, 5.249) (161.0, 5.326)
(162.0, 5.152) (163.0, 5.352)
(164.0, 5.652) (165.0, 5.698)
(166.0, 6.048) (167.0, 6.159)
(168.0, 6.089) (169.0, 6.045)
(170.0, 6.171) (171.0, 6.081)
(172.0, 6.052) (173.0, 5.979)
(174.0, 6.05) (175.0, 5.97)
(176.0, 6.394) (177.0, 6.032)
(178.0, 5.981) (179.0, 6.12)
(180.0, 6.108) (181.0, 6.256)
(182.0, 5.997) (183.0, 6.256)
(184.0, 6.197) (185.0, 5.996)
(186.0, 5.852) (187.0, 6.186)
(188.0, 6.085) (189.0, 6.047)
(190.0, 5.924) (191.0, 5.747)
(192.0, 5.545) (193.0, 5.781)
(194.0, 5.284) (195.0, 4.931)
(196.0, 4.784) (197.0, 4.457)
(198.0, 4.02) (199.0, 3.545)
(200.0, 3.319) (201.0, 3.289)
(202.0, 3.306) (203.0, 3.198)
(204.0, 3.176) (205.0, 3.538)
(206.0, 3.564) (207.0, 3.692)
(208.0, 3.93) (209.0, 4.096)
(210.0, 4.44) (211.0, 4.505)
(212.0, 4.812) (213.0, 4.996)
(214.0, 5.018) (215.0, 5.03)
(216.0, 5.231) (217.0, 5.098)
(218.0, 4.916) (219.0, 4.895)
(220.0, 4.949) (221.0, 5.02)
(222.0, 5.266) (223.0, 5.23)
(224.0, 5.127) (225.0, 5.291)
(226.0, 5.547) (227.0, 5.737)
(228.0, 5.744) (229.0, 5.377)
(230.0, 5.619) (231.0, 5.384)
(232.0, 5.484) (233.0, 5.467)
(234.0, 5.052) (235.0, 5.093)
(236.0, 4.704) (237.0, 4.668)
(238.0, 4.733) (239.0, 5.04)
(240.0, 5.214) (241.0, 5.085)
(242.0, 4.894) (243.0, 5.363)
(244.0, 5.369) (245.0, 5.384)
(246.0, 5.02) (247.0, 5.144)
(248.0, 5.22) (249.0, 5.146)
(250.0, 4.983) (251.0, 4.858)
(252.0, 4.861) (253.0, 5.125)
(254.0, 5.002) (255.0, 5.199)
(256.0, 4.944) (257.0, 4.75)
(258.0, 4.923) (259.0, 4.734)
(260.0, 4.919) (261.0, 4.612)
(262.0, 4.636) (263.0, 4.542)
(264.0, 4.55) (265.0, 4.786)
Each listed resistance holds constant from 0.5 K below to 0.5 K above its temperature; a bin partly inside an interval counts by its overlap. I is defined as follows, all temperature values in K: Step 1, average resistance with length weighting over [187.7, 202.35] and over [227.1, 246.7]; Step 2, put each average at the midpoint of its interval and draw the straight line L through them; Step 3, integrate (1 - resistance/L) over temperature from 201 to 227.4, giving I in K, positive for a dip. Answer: 2.2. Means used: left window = 4.8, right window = 5.2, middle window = 4.57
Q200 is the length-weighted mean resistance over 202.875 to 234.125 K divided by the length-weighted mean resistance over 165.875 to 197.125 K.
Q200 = 0.82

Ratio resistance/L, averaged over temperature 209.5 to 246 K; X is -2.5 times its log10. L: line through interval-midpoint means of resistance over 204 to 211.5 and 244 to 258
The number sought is -0.16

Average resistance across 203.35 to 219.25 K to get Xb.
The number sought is 4.41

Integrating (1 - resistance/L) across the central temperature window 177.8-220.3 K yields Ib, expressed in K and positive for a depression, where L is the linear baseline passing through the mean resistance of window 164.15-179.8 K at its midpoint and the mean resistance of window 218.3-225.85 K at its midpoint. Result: 4.9 K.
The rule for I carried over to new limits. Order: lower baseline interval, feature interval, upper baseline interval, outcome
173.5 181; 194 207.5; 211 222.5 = 4.1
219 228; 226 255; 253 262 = -0.5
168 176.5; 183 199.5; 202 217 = -0.8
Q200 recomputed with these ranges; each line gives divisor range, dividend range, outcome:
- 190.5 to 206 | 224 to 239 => 1.24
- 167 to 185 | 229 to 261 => 0.83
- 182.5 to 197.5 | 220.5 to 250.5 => 0.92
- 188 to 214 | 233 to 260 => 1.13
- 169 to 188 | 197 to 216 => 0.66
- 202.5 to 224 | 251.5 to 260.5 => 1.09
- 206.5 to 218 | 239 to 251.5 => 1.11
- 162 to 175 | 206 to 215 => 0.75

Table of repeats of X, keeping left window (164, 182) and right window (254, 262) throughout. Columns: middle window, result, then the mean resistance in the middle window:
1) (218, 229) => 0.016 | 5.27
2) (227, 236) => -0.030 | 5.38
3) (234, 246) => 0.014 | 5.05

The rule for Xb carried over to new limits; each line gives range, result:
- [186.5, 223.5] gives 4.67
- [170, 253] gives 5.14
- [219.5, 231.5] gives 5.36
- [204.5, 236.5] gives 4.93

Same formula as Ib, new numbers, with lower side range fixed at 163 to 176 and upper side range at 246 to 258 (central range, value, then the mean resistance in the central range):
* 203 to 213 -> 2.79 K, 3.99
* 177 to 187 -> -0.42 K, 6.09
